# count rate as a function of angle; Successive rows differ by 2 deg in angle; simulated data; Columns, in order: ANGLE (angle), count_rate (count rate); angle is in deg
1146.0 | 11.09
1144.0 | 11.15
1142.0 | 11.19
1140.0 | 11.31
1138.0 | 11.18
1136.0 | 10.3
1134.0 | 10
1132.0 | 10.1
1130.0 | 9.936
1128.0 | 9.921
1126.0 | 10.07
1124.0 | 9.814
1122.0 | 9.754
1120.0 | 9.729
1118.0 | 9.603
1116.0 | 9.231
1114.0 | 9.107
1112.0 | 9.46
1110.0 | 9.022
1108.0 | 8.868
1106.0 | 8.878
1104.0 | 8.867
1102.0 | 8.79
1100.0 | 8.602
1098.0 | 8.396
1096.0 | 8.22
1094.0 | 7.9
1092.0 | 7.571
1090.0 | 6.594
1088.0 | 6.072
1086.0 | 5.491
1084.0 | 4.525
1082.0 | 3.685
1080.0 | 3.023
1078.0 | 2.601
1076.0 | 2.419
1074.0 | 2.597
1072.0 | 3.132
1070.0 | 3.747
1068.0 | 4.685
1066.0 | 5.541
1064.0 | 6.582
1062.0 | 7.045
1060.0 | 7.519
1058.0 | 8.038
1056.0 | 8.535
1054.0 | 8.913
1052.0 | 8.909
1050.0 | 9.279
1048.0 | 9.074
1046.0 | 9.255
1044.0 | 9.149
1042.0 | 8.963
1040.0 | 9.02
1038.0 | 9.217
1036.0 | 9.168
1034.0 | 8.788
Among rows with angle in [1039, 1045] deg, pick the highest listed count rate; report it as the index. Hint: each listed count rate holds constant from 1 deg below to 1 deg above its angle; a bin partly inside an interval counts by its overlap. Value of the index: 9.149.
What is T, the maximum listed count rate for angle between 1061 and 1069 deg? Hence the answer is 7.045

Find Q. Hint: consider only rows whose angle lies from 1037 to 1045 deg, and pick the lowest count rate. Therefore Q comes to 8.963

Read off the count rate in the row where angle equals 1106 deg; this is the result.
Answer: 8.878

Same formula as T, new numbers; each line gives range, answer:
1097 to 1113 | 9.46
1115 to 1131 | 10.07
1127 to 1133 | 10.1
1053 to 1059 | 8.913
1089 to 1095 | 7.9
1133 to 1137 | 10.3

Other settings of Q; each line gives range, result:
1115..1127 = 9.231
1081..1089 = 3.685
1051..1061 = 7.519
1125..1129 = 9.921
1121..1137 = 9.754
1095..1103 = 8.22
